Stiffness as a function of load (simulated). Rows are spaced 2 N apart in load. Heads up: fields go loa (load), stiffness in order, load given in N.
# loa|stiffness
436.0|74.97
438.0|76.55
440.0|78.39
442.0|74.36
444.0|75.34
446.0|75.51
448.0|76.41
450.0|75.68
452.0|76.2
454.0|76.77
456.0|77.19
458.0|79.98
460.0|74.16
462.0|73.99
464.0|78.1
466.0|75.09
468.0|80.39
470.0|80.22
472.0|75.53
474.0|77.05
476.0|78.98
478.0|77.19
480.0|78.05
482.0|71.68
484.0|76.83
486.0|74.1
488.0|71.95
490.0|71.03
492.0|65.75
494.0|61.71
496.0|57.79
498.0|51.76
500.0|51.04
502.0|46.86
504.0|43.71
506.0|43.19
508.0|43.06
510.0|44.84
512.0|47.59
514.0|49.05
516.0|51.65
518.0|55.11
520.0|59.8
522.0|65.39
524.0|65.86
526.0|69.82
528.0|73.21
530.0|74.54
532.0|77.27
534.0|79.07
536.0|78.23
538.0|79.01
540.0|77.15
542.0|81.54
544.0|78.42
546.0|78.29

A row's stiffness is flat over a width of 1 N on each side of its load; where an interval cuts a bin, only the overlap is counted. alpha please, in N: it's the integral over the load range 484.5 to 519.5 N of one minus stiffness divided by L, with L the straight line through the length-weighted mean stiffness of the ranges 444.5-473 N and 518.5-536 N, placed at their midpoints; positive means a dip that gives 8.58 N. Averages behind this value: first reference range 76.8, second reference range 70.6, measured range 55.1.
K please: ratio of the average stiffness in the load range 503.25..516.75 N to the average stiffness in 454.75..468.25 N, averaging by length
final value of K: 0.60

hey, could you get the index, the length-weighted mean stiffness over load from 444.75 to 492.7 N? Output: 75.8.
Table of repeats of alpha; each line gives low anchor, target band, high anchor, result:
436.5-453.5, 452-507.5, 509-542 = 2.1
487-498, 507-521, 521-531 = 3.7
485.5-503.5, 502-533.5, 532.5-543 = 5.9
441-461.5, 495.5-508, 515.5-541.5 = 4.2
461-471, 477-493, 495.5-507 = -2.9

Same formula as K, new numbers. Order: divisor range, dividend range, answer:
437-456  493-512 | 0.65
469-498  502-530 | 0.77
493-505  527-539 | 1.47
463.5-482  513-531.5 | 0.81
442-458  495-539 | 0.78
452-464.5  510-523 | 0.70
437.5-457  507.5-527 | 0.73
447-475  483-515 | 0.73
